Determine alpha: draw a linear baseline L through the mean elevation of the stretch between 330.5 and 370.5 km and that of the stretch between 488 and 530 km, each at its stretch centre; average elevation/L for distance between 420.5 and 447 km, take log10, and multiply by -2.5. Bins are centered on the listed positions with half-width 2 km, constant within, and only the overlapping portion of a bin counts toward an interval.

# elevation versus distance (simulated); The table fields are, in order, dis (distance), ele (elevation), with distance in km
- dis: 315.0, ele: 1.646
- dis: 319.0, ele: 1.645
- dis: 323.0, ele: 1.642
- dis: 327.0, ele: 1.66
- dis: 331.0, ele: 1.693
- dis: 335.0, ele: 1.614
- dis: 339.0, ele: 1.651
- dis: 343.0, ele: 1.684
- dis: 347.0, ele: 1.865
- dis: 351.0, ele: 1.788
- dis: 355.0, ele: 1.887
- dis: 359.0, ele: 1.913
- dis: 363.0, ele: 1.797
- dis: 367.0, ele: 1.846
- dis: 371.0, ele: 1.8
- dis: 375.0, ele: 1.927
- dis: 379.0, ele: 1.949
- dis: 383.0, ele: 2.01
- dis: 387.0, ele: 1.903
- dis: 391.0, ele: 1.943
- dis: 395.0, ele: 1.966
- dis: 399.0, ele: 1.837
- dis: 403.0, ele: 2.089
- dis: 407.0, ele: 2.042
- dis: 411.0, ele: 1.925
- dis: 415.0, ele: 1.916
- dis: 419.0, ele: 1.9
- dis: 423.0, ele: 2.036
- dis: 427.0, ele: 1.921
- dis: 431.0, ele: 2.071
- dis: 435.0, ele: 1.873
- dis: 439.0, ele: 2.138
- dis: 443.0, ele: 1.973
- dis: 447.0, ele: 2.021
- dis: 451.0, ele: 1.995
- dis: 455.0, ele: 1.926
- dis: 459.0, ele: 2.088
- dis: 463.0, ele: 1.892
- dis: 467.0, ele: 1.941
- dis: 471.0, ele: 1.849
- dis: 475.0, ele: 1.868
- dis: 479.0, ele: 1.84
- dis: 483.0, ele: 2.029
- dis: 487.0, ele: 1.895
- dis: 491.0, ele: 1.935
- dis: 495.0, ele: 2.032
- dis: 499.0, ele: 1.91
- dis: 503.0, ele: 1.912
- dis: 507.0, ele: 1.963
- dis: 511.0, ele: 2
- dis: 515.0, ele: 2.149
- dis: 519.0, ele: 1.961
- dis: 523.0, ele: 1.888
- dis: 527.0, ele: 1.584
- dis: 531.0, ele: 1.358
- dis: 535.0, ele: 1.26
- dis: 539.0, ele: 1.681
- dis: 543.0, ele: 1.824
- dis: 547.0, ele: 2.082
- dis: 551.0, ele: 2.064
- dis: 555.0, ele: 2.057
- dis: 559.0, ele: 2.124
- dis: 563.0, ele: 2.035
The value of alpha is -0.084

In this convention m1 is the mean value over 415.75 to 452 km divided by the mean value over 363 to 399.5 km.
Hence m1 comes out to 1.0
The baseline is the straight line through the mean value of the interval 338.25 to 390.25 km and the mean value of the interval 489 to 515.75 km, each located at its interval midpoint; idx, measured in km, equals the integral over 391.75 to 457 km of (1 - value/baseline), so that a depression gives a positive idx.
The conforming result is -2.3 km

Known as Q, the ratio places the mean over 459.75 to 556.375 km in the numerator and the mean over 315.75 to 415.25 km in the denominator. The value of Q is 1.0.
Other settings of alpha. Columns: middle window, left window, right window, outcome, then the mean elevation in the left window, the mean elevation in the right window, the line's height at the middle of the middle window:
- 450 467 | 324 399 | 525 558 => -0.11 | 1.83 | 1.75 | 1.78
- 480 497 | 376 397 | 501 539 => -0.08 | 1.95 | 1.78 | 1.82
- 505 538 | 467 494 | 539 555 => 0.10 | 1.91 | 1.96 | 1.94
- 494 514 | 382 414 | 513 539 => -0.13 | 1.96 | 1.7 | 1.74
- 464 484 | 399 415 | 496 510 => 0.03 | 1.98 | 1.94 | 1.95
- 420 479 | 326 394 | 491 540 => -0.08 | 1.82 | 1.82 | 1.82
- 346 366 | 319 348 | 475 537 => -0.09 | 1.68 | 1.85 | 1.7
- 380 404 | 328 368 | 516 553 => -0.11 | 1.77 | 1.76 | 1.77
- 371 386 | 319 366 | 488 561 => -0.10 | 1.74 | 1.88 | 1.77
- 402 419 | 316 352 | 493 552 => -0.13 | 1.69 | 1.84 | 1.75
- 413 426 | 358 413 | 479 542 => -0.03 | 1.93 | 1.84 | 1.9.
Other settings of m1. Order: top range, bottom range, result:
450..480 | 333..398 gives 1.04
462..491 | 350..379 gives 1.02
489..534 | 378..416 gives 0.95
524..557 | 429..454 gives 0.87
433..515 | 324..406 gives 1.06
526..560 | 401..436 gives 0.90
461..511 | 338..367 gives 1.07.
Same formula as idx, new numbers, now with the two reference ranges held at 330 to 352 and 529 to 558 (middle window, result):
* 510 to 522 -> -1.78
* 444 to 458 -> -1.94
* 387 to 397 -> -1.25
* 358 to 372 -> -0.94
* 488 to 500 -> -1.36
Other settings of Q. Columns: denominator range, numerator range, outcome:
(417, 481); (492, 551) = 0.94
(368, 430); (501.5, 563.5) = 0.96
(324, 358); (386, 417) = 1.13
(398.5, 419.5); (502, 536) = 0.92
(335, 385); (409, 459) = 1.08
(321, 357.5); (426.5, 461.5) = 1.16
